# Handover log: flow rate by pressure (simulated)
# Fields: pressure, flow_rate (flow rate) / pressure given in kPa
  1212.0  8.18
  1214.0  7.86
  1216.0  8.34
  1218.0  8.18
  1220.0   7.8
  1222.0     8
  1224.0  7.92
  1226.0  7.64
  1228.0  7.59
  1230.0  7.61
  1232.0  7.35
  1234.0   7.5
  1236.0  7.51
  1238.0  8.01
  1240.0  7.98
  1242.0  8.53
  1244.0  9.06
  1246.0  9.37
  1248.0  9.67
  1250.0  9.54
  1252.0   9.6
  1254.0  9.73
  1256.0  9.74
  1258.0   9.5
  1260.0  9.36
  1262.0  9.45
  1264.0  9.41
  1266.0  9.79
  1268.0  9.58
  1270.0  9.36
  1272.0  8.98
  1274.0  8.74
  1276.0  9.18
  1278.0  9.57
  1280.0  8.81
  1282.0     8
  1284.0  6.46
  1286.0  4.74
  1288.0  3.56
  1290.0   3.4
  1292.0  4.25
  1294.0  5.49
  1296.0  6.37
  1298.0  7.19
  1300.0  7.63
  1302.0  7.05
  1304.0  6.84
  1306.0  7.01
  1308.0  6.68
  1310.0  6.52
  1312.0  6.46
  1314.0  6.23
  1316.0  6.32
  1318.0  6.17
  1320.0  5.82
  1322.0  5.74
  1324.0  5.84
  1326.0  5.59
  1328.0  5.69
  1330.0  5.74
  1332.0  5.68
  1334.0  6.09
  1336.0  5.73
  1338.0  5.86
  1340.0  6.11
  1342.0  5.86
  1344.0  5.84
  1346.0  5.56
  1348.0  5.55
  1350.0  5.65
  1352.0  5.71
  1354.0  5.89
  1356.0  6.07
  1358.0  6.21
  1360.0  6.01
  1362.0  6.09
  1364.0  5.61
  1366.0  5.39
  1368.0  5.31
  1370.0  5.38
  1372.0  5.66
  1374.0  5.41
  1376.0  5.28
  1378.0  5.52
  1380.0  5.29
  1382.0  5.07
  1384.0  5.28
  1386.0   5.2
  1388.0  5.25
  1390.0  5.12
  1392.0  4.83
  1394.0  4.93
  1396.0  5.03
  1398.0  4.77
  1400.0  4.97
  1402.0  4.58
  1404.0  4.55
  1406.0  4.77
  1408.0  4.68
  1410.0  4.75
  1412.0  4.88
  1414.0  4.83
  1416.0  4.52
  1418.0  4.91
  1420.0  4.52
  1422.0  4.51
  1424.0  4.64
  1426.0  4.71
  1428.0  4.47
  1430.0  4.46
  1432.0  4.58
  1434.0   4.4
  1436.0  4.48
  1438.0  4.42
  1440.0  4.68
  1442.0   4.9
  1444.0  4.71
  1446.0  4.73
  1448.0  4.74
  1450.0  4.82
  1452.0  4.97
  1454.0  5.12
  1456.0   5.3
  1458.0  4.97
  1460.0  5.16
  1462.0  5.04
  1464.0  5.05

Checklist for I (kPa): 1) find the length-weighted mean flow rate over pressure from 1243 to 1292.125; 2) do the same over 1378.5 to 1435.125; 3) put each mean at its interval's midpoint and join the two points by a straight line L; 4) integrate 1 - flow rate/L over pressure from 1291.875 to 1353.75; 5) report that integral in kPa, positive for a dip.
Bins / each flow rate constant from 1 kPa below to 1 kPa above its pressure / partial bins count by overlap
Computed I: 7.86 kPa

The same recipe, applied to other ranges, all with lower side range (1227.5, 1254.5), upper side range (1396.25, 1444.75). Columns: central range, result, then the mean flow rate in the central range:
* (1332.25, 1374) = 2.23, 5.77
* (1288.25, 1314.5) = 3.73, 6.16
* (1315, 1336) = 2.60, 5.86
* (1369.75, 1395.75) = 1.09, 5.24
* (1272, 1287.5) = -0.34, 7.86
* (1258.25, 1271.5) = -2.47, 9.47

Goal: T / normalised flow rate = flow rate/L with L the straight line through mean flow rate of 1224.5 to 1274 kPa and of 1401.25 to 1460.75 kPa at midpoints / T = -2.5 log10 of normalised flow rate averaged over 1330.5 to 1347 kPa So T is 0.17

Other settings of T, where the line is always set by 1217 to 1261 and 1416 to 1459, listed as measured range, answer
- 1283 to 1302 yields 0.32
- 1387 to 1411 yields 0.13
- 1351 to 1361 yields 0.05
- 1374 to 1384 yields 0.10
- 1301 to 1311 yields 0.06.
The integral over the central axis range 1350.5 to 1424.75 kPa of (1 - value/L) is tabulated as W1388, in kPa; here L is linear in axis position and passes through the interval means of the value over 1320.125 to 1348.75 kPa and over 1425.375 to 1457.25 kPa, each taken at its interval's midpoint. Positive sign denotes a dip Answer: 1.2 kPa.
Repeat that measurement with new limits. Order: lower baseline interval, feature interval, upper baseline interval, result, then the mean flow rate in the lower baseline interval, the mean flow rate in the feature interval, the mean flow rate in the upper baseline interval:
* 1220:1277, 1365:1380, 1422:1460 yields 1.8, 8.76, 5.41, 4.73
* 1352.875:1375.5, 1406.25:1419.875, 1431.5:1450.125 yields 0.8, 5.72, 4.75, 4.64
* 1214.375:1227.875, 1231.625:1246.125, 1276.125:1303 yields -1.1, 7.95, 8.13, 6.44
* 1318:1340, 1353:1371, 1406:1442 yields -1.2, 5.81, 5.77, 4.63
